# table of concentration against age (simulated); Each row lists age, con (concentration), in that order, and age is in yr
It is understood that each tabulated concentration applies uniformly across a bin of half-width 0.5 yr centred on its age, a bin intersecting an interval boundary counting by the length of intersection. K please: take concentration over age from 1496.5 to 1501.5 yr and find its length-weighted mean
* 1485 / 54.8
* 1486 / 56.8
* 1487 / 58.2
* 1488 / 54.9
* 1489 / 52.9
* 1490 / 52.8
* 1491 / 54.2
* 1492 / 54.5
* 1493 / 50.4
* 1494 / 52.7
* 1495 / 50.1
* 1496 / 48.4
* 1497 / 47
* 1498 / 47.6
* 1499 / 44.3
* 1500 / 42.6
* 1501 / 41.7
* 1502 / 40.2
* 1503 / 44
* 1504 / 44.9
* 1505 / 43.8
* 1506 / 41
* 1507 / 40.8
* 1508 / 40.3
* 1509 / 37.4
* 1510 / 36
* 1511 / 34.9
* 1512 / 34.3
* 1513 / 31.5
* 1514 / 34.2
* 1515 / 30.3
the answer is 44.6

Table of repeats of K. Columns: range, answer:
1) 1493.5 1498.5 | 49.2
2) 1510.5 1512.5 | 34.6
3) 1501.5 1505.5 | 43.2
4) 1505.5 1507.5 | 40.9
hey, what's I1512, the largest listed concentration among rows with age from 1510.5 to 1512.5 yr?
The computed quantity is 34.9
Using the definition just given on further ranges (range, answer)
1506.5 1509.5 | 40.8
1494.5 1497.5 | 50.1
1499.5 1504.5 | 44.9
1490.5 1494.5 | 54.5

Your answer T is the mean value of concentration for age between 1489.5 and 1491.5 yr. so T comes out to 53.5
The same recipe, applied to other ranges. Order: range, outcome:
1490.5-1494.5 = 53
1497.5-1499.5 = 46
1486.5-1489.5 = 55.3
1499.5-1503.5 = 42.1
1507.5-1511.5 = 37.1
